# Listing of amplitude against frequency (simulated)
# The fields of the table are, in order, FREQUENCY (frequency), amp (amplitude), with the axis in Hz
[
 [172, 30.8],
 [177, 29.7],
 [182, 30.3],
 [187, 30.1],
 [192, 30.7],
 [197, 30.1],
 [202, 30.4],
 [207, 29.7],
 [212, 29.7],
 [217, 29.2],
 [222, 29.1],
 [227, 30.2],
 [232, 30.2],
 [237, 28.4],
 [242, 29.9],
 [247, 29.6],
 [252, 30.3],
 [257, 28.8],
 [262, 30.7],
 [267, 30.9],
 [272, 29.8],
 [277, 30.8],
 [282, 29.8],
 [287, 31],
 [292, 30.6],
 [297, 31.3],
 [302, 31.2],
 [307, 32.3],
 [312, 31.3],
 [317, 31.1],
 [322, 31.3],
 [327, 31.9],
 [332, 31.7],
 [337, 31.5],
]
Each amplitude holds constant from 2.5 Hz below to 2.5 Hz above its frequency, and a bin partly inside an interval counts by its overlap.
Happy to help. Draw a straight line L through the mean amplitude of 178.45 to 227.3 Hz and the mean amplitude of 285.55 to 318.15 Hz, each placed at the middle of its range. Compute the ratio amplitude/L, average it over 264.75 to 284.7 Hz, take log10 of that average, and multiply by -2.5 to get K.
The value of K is 0.02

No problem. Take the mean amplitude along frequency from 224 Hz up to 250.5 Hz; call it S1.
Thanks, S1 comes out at 29.7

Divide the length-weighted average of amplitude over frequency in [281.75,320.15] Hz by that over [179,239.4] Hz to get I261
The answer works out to 1.0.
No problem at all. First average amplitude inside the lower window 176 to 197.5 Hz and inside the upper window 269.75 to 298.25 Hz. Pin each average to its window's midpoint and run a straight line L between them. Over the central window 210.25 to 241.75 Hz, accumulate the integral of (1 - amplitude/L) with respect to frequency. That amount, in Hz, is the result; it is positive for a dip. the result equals 0.9 Hz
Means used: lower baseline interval 30.2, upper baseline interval 30.5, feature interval 29.5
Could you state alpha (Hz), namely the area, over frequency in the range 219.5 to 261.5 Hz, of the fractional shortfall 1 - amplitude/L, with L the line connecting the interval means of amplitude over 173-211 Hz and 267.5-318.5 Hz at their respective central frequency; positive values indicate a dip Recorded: 1.2 Hz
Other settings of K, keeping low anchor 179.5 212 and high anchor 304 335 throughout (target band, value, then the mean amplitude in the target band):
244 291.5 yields 0.03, 30.2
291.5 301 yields 0.01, 31.1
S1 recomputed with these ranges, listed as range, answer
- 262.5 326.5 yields 31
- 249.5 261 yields 29.7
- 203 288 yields 29.9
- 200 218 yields 29.8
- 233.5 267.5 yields 29.7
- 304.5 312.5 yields 31.9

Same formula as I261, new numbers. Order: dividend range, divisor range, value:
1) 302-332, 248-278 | 1.05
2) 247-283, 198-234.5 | 1.01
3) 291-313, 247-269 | 1.04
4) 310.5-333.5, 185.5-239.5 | 1.06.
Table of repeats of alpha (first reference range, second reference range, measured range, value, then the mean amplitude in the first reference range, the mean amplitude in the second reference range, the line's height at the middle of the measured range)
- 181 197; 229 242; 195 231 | 0.1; 30.3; 29.5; 29.9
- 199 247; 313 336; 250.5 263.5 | 0.2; 29.6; 31.5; 30.3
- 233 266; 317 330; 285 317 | -0.3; 29.7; 31.5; 31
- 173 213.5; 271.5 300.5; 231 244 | 0.4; 30.1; 30.6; 30.4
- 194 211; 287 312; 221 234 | 0.2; 30.1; 31.3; 30.4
